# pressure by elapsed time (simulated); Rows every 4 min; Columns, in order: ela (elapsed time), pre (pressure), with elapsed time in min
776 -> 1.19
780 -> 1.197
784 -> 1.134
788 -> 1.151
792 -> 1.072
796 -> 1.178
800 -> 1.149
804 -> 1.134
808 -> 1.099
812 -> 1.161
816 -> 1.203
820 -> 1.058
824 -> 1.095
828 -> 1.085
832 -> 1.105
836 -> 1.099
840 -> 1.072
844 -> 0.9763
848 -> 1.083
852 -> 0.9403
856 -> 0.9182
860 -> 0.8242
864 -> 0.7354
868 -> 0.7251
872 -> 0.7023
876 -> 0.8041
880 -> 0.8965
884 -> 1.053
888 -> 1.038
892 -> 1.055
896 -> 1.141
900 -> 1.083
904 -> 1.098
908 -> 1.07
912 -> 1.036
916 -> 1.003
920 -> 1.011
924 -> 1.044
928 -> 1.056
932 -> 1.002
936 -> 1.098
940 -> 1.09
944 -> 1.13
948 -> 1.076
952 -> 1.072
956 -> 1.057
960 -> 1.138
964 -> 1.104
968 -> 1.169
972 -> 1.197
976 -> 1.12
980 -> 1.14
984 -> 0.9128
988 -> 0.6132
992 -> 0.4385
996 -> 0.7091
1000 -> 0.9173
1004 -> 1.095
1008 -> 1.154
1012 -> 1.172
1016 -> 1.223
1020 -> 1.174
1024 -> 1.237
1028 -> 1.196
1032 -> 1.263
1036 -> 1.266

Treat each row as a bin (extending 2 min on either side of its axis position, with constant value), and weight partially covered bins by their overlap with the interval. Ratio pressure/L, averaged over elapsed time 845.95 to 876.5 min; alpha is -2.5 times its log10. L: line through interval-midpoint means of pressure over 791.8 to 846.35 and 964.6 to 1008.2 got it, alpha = 0.26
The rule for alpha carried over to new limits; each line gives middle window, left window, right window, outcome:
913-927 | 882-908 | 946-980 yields 0.07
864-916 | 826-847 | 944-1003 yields 0.07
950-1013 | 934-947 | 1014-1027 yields 0.16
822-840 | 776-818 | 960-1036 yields 0.04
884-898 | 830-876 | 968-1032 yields -0.13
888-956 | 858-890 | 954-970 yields -0.08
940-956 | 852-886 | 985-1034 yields -0.16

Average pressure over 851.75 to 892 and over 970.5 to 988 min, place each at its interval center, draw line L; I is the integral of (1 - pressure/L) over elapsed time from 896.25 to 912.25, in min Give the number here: -2.9 min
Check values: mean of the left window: 0.87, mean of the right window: 1.03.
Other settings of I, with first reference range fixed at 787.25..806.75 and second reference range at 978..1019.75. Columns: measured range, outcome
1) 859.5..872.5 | 4.0 min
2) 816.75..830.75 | 0.2 min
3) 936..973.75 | -4.8 min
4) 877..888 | 0.9 min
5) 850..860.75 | 1.8 min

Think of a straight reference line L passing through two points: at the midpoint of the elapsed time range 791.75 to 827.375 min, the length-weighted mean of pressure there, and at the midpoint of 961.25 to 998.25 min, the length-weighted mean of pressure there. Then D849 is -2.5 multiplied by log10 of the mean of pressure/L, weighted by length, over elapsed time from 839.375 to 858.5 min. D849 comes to 0.101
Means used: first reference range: 1.13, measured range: 0.988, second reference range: 0.938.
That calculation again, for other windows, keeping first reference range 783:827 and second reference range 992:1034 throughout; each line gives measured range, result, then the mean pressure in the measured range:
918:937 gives 0.06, 1.04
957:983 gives -0.04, 1.13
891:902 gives 0.01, 1.1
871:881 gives 0.36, 0.801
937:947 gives -0.01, 1.11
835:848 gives 0.07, 1.05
